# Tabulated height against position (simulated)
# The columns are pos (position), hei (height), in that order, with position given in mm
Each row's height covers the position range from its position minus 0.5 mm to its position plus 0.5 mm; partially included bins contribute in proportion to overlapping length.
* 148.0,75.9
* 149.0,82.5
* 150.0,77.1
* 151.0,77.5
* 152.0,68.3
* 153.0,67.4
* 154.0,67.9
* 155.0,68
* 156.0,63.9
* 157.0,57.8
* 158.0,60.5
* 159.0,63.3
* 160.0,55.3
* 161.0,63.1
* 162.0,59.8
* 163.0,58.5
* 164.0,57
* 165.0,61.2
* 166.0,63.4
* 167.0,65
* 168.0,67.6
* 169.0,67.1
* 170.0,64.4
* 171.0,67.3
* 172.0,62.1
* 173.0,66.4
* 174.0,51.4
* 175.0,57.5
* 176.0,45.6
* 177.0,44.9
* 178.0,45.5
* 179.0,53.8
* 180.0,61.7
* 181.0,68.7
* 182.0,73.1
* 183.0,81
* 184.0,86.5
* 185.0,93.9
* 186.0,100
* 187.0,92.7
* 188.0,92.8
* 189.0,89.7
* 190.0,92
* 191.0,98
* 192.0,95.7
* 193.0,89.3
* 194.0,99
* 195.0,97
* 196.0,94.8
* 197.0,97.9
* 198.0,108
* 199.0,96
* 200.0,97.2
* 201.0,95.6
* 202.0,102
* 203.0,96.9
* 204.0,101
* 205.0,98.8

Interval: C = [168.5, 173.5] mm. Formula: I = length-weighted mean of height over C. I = 65.5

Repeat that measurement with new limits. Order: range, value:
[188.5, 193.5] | 92.9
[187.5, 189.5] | 91.2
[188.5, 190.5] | 90.8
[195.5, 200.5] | 98.8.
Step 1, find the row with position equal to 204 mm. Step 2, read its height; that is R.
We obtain 101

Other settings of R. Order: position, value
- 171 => 67.3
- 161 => 63.1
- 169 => 67.1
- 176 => 45.6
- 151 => 77.5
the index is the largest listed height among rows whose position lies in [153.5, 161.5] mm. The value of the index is 68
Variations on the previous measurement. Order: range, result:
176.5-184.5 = 86.5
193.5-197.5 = 99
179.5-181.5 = 68.7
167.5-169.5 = 67.6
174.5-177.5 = 57.5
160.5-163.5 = 63.1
